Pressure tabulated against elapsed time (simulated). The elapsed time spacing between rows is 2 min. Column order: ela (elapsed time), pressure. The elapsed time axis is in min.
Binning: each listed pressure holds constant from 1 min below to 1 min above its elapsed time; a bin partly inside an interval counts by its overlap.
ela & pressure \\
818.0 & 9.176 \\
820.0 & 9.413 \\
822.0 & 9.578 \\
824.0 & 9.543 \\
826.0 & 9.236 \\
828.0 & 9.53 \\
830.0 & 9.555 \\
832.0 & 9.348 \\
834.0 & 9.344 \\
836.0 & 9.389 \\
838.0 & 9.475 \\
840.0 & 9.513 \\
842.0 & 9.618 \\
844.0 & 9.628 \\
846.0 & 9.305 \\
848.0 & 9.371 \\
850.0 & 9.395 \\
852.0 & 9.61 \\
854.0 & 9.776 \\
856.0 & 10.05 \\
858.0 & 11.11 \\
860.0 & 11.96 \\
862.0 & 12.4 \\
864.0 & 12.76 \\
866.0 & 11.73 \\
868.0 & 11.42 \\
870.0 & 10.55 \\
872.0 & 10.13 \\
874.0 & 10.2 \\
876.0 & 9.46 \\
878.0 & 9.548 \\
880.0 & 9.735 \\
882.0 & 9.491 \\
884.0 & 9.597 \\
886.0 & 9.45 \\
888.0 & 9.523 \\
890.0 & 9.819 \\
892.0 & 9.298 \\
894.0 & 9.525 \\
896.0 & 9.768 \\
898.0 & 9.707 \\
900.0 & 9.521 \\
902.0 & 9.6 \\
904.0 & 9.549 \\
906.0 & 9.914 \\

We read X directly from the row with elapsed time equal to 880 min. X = 9.735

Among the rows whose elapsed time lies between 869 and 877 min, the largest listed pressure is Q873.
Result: 10.55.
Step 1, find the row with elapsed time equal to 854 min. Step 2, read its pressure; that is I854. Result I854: 9.776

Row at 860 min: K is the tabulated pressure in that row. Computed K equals 11.96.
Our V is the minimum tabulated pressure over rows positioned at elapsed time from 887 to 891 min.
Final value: 9.523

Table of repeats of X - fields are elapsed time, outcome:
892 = 9.298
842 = 9.618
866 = 11.73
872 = 10.13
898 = 9.707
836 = 9.389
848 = 9.371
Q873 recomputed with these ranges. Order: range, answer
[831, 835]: 9.348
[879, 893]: 9.819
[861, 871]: 12.76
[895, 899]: 9.768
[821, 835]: 9.578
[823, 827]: 9.543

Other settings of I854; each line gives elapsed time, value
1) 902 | 9.6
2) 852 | 9.61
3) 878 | 9.548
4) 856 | 10.05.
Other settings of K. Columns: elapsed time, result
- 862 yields 12.4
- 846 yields 9.305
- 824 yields 9.543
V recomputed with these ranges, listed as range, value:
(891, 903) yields 9.298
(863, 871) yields 10.55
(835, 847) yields 9.305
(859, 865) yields 11.96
